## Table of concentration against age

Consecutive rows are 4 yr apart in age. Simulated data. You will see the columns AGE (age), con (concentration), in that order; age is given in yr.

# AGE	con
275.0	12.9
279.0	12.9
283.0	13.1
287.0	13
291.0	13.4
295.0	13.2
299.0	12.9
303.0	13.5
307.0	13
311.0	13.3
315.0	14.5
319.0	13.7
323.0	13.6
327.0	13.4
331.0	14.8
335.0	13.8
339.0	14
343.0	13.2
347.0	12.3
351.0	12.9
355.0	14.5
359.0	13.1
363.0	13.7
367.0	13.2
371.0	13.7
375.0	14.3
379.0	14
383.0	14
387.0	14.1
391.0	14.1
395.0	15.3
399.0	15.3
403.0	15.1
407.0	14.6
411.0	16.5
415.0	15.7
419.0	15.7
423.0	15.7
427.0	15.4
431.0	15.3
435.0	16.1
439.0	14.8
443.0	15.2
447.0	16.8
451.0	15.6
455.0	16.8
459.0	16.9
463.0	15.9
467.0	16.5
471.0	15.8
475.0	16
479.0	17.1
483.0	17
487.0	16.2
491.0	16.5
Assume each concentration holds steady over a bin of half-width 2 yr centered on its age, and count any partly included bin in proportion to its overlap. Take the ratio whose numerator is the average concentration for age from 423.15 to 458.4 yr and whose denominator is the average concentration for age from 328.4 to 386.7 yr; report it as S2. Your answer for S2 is 1.2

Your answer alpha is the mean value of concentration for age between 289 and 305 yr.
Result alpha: 13.2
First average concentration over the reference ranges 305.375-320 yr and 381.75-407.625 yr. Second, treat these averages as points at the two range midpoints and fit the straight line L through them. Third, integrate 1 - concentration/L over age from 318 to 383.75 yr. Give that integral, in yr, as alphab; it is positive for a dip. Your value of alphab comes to 2.1 yr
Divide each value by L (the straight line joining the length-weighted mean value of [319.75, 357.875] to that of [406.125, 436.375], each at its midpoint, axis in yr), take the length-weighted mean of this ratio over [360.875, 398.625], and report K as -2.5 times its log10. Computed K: 0.040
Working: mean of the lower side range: 13.6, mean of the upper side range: 15.7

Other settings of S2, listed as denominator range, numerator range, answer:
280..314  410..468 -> 1.20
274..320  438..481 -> 1.22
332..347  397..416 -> 1.14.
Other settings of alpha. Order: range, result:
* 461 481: 16.3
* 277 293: 13.1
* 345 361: 13.2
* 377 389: 14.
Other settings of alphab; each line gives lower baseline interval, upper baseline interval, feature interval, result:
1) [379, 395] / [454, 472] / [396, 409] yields -0.3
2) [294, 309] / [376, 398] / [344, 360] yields 0.8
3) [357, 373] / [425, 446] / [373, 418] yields -1.7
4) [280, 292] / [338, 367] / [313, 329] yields -0.7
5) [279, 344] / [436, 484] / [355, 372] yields 1.1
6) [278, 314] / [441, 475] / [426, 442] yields 0.4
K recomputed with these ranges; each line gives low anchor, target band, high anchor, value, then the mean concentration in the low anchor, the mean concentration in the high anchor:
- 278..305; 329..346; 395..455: 0.01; 13.2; 15.6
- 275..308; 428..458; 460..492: 0.00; 13.1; 16.4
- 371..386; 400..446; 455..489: -0.02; 14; 16.4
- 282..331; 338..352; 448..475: 0.09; 13.4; 16.3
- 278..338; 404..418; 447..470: -0.01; 13.5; 16.4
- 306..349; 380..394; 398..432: 0.06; 13.6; 15.5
